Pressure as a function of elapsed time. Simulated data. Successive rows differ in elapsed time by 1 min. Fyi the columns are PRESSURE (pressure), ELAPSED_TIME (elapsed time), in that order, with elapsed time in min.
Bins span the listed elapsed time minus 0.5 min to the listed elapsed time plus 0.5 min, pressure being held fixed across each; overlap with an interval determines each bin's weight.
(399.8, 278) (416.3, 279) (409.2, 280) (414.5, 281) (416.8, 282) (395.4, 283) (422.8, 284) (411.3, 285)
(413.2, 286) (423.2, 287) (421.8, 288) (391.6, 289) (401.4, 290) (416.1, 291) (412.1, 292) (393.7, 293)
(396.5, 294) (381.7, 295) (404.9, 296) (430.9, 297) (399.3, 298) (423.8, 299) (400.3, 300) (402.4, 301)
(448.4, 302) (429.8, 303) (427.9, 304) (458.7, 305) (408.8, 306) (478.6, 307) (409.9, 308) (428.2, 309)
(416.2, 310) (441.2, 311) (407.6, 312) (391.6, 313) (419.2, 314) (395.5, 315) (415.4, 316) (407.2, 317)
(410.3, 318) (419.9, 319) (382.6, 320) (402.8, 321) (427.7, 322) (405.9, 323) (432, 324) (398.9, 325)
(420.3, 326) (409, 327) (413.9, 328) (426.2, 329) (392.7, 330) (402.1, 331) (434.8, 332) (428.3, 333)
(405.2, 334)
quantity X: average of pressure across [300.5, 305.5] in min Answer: 433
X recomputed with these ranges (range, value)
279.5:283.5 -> 409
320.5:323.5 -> 412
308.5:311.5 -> 429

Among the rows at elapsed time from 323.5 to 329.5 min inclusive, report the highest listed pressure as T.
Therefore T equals 432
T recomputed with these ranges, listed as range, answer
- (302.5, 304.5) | 429.8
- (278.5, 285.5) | 422.8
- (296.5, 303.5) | 448.4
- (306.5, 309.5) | 478.6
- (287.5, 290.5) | 421.8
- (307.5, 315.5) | 441.2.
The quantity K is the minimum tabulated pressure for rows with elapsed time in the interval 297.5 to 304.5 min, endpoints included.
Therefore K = 399.3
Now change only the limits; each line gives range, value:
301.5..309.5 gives 408.8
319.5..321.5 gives 382.6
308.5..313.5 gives 391.6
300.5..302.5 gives 402.4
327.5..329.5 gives 413.9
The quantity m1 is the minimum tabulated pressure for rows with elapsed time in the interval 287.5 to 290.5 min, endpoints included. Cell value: 391.6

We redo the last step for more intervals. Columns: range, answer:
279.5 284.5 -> 395.4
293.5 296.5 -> 381.7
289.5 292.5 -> 401.4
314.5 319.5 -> 395.5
